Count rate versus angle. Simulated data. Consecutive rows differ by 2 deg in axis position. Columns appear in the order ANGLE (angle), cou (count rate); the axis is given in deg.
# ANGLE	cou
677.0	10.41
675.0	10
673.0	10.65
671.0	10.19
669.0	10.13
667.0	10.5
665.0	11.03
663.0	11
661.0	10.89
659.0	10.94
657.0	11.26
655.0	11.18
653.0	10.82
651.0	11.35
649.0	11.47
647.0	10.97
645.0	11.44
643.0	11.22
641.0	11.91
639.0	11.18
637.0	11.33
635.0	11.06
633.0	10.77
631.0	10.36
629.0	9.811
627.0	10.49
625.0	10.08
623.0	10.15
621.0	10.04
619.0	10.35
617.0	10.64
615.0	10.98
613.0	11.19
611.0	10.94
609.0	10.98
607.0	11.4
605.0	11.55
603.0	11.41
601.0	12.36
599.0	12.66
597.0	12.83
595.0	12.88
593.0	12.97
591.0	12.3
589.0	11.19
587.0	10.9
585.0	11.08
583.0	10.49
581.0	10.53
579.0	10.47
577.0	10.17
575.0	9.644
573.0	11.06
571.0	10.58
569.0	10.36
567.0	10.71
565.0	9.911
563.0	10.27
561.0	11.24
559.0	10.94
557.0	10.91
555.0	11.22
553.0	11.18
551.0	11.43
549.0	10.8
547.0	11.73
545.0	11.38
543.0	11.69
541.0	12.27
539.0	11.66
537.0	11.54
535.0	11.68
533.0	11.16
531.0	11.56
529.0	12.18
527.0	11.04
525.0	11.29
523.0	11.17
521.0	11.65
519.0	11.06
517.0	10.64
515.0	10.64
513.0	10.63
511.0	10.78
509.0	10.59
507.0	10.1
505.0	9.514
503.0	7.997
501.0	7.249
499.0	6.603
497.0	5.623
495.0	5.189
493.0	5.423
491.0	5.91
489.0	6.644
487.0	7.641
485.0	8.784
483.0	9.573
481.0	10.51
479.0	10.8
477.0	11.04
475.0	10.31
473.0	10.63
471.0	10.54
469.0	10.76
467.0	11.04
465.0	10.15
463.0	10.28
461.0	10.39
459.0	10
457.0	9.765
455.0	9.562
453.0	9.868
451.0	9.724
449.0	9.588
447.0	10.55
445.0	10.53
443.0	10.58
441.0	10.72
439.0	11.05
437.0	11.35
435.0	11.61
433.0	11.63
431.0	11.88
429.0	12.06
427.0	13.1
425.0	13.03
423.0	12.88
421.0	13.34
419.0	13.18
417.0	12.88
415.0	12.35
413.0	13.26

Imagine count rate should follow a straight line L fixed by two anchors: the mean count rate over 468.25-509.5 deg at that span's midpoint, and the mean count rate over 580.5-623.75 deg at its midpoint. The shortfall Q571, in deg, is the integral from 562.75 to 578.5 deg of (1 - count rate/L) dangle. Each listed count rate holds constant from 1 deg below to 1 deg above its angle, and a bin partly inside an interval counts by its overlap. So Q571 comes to 0.4 deg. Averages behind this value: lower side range 8.6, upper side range 11.4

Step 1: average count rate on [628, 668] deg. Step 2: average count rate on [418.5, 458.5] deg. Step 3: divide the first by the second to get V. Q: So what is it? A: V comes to 0.98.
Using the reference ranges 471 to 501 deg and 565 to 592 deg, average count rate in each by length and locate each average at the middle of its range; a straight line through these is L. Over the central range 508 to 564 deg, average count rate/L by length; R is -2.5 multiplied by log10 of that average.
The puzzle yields -0.18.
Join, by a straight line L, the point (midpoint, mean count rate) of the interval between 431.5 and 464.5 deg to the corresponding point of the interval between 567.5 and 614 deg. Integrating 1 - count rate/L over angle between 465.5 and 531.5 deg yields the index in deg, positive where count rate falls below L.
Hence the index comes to 7.5 deg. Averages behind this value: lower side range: 10.5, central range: 9.54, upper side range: 11.3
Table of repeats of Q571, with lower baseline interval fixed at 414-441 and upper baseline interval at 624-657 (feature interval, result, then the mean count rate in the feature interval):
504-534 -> 2.0 deg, 10.9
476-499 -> 7.8 deg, 7.86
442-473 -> 4.8 deg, 10.2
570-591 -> 1.2 deg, 10.7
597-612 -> -0.7 deg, 11.7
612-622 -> 0.4 deg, 10.6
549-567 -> 0.9 deg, 10.9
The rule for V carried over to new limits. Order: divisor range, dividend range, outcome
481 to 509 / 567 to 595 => 1.44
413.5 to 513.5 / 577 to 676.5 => 1.09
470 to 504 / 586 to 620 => 1.41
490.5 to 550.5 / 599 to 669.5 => 1.09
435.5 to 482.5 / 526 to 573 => 1.07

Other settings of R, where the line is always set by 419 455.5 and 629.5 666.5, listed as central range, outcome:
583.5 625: -0.02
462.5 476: 0.08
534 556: -0.03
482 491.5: 0.40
